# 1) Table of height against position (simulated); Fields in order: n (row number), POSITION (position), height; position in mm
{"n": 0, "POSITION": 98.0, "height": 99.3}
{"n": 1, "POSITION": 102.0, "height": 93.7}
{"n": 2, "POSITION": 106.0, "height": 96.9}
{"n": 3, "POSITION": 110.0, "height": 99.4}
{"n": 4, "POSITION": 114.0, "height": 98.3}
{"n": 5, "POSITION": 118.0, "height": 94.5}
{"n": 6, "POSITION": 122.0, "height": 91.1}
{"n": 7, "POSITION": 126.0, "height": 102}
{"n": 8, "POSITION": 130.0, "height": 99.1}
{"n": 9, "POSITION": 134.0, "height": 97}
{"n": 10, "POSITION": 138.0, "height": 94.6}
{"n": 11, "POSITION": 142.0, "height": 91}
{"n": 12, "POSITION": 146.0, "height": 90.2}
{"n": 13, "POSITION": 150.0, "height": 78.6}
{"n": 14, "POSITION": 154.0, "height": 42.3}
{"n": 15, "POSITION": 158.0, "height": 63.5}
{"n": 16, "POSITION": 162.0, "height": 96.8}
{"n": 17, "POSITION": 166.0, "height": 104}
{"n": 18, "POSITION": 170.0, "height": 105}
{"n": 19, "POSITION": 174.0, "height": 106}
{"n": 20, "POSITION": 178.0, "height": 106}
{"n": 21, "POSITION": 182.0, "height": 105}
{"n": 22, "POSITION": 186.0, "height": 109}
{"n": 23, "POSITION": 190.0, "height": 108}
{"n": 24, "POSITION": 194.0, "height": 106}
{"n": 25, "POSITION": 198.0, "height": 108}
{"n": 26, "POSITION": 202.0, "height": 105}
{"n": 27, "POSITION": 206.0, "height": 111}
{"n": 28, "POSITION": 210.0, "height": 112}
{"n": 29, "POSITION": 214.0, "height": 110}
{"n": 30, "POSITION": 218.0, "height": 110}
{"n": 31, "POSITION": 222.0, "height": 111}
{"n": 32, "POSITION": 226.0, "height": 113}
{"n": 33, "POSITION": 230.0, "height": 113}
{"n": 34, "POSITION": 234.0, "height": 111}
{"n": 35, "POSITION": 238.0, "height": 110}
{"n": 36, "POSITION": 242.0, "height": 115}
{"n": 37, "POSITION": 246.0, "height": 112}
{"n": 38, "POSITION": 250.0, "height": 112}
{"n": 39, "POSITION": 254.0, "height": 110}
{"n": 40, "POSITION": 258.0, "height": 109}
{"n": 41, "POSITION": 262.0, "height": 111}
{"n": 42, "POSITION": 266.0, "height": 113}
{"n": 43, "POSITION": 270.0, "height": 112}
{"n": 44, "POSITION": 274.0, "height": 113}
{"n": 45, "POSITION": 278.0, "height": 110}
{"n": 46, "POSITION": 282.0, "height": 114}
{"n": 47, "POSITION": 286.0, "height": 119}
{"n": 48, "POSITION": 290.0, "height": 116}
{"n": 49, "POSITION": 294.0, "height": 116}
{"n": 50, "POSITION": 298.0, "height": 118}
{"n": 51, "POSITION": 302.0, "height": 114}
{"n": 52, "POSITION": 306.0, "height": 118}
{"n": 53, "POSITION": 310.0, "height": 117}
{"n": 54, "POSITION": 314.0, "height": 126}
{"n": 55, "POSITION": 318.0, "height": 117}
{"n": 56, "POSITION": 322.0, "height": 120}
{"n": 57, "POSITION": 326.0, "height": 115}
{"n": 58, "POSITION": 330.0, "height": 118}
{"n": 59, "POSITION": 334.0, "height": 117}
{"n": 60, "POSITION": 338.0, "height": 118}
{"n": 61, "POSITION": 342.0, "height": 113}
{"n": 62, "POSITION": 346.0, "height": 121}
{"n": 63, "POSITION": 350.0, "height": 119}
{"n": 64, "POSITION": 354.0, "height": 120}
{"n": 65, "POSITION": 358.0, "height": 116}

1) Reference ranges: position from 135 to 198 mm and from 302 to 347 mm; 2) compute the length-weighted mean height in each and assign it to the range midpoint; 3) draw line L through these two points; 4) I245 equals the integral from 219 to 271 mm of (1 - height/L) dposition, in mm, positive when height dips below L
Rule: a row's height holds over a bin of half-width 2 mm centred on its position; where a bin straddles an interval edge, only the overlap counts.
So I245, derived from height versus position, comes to -2.79 mm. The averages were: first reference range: 94.2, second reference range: 118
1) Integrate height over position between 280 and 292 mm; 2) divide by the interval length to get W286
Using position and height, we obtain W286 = 116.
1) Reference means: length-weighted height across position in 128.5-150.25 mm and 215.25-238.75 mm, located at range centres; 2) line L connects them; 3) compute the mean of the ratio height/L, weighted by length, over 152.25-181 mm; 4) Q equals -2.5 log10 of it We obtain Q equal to 0.10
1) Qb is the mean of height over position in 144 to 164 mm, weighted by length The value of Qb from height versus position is 74.3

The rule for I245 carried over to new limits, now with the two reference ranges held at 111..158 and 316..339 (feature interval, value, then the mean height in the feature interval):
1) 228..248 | -1.61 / 112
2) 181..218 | -3.93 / 108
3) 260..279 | -0.57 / 112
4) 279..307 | -0.98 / 116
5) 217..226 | -0.87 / 111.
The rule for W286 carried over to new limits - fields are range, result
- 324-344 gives 116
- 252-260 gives 110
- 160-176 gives 103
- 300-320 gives 118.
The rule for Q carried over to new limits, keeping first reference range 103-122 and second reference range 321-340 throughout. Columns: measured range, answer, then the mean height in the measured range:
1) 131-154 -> 0.149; 86.5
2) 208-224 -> -0.043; 111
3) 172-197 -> -0.034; 107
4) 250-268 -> -0.003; 111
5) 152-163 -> 0.479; 64.9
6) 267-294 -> -0.014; 114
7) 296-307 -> -0.017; 117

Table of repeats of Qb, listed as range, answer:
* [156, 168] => 88.1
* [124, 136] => 99.4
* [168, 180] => 106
